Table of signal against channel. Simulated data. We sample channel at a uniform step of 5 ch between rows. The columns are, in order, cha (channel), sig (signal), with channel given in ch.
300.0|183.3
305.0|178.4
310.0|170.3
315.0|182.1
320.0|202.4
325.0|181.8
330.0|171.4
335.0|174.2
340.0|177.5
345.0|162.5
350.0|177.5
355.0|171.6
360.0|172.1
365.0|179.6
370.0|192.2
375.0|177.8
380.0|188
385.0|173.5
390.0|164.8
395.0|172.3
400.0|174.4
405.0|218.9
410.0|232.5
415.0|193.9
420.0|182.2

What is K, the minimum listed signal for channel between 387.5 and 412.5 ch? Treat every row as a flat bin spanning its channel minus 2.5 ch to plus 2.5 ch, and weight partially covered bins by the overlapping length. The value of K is 164.8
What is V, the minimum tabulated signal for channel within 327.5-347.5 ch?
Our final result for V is 162.5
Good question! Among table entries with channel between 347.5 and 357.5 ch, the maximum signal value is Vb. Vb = 177.5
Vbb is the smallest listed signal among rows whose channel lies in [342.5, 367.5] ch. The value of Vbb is 162.5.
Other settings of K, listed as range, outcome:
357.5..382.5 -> 172.1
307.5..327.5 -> 170.3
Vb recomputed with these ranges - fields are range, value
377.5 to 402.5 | 188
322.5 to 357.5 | 181.8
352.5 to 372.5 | 192.2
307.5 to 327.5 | 202.4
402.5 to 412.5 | 232.5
